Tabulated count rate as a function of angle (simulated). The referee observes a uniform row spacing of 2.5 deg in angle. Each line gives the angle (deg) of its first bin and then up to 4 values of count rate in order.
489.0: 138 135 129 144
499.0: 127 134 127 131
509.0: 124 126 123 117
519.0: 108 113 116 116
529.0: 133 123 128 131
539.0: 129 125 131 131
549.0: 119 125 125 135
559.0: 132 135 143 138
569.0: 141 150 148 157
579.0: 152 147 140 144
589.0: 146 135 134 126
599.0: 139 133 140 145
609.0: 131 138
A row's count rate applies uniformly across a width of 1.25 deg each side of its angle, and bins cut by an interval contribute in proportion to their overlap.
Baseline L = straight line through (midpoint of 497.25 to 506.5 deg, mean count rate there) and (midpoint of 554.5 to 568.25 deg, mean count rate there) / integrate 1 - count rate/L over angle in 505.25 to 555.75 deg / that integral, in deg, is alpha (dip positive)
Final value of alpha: 3.5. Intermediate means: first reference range 130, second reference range 136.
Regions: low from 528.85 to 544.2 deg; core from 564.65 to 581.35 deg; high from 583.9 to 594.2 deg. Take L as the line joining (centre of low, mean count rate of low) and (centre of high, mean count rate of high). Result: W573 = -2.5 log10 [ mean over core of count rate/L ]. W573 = -0.08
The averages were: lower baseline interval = 128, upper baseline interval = 140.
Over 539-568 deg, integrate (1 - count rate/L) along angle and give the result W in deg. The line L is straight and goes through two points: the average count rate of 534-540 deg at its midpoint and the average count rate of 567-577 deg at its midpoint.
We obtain 1.5 deg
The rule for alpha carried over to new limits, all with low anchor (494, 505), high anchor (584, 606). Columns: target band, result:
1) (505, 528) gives 2.41 deg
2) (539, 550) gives 0.65 deg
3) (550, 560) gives 0.49 deg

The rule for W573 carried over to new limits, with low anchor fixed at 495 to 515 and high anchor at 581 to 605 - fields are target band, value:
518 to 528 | 0.15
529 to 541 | 0.04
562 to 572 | -0.05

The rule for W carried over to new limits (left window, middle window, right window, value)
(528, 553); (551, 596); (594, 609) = -2.85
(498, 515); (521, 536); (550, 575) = 1.01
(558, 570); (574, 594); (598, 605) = -1.13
